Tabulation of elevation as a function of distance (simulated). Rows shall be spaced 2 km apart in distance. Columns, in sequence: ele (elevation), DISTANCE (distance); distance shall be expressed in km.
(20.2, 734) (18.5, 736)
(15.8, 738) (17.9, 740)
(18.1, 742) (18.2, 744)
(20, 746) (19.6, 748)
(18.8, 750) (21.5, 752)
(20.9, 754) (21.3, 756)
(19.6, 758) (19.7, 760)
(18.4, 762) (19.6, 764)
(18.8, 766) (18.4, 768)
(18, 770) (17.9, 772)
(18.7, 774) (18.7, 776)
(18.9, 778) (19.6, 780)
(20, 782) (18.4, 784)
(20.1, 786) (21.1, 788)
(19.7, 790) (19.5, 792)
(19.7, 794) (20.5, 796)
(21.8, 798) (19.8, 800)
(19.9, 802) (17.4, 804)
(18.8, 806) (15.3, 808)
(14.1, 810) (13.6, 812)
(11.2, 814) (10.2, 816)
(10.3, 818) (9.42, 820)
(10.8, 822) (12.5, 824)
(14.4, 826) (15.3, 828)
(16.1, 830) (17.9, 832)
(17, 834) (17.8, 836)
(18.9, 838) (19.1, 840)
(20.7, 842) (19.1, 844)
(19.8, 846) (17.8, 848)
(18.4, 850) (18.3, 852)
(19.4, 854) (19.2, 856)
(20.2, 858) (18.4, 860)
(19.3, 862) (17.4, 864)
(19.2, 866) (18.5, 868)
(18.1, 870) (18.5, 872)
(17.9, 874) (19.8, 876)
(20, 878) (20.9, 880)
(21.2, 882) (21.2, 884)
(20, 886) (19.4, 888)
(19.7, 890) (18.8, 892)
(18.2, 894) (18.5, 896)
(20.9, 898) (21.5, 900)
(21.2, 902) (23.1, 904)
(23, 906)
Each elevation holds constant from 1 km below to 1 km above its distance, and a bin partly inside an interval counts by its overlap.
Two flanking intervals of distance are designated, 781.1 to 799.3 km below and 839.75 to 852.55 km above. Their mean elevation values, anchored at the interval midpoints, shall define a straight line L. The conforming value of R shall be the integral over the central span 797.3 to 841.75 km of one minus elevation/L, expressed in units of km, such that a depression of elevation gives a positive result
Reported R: 9.02 km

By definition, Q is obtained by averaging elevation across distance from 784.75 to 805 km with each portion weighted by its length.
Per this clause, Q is 19.9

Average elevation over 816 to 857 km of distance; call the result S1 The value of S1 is 16.5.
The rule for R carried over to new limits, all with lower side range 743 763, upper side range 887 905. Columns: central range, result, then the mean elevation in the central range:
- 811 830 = 7.4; 12.2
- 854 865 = 0.6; 18.9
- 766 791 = 0.9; 19.1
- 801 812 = 1.7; 16.8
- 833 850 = 1.1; 18.8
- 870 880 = 0.5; 19.1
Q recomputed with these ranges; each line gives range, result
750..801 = 19.6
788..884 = 17.6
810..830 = 12.3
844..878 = 18.8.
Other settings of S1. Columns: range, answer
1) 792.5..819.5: 16.3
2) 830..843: 18.4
